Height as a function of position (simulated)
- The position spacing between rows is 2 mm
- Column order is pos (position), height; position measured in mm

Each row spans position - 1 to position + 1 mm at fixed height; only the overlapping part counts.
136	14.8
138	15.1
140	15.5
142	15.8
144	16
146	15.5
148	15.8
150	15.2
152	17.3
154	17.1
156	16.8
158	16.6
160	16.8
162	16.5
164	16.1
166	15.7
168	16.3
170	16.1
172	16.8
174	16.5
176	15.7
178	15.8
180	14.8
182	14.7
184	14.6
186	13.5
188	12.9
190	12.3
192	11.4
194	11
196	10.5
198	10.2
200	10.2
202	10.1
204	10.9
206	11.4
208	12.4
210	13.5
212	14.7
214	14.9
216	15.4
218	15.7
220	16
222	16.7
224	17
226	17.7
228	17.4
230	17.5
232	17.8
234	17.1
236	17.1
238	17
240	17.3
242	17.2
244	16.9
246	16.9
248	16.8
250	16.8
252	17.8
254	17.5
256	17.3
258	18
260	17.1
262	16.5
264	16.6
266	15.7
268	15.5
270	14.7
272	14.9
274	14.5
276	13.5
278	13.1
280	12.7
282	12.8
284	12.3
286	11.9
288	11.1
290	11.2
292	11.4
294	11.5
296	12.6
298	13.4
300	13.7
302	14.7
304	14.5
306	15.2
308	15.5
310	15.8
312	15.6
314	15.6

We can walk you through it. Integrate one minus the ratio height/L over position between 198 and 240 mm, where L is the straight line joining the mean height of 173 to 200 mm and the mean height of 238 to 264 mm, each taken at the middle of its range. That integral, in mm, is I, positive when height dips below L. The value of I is 0.9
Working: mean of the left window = 13.3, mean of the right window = 17.1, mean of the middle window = 15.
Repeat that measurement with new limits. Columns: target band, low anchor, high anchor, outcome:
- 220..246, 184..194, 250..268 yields -3.1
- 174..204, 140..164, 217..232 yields 6.9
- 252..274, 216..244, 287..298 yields -3.3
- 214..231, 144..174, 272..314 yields -1.8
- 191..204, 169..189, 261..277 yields 3.9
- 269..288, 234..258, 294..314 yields 2.9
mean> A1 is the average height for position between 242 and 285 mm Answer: 15.7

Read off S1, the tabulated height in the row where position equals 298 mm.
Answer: 13.4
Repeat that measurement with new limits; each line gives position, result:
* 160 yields 16.8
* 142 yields 15.8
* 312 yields 15.6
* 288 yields 11.1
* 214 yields 14.9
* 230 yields 17.5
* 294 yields 11.5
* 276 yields 13.5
